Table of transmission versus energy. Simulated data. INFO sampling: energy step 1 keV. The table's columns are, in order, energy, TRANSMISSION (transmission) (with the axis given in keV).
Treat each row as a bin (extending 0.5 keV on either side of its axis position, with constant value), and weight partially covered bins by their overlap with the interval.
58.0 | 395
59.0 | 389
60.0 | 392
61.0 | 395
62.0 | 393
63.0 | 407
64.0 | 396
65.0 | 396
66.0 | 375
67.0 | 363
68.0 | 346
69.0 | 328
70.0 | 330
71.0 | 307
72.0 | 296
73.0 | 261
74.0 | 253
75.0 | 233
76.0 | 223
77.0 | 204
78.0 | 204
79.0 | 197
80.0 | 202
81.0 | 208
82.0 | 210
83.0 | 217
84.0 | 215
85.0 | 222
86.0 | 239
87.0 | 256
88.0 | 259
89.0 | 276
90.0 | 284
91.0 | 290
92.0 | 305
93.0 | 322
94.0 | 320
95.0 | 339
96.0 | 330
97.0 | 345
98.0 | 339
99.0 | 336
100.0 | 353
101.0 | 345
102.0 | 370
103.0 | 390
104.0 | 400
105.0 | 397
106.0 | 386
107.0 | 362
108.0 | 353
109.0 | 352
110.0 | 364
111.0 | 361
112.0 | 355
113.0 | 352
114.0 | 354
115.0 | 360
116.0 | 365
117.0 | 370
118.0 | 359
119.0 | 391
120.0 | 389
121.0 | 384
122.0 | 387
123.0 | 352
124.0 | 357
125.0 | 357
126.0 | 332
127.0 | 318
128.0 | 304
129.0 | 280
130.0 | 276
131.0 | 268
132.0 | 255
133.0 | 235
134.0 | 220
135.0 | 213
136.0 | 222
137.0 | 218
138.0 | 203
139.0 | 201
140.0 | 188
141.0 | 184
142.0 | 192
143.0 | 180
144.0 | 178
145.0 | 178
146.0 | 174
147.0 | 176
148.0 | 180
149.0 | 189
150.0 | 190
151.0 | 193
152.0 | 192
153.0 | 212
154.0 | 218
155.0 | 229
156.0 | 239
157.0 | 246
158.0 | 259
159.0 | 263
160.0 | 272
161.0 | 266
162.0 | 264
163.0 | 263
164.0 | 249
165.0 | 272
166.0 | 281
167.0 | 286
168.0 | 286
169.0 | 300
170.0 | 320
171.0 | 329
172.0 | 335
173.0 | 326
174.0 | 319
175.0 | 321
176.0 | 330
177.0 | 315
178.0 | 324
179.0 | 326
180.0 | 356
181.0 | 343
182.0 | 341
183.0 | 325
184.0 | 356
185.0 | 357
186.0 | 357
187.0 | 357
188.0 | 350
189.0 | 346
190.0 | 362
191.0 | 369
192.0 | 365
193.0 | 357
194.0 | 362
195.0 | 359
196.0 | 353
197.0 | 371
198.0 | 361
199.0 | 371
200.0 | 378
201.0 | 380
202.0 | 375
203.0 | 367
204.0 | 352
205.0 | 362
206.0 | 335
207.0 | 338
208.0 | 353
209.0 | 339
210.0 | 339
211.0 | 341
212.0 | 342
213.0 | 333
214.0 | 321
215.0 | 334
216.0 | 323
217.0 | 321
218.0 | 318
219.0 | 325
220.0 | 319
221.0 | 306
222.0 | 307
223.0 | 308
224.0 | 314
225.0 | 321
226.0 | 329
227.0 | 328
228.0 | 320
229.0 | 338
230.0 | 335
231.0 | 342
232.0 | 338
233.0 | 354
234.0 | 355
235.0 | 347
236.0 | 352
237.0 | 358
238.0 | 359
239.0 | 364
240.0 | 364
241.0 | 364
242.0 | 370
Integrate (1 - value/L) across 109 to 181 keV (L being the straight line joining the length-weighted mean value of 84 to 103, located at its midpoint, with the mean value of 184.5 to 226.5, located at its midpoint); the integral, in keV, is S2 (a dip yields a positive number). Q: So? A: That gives 9.8 keV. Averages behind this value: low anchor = 307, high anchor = 345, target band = 280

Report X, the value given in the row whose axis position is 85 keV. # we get 222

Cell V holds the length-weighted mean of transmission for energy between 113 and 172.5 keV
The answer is 268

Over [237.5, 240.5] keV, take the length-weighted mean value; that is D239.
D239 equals 362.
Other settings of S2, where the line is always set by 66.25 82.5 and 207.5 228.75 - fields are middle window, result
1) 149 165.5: 3.4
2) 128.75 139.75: 2.1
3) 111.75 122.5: -3.4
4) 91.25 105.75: -4.0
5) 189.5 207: -2.5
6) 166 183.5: -0.8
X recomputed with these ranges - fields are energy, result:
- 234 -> 355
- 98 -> 339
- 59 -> 389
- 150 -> 190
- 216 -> 323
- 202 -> 375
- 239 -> 364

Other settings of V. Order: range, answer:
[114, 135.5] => 323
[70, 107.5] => 290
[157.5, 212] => 331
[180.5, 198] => 355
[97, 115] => 362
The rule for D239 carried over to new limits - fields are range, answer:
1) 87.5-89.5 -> 268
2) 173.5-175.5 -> 320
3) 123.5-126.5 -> 349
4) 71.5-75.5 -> 261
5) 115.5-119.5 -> 371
